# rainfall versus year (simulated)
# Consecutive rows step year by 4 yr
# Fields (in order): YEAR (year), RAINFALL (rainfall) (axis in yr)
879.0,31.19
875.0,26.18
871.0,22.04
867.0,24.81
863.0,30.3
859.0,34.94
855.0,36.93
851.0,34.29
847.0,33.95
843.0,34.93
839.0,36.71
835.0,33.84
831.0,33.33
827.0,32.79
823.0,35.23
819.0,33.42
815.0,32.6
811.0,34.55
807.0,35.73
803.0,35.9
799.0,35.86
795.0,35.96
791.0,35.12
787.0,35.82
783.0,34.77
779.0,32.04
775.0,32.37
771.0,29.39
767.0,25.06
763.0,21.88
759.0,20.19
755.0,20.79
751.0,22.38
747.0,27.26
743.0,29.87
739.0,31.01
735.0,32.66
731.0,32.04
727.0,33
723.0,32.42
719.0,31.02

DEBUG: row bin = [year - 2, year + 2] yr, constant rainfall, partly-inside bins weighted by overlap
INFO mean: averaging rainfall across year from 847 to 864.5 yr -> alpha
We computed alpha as 34.2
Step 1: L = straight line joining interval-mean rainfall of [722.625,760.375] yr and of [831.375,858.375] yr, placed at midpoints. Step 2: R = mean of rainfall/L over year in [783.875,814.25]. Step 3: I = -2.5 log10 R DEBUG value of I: -0.112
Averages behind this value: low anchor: 28.1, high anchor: 35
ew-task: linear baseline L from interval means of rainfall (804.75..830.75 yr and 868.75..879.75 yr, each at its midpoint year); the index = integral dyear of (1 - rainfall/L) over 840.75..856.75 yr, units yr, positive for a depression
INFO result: -2.97 yr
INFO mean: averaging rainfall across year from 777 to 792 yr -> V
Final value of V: 34.4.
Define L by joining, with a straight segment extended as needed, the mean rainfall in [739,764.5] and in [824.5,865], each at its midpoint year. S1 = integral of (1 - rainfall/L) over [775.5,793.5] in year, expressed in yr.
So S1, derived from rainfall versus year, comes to -4.2 yr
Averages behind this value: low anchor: 24.3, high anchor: 34.2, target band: 34.3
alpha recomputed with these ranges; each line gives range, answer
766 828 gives 33.7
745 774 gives 24.1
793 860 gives 34.8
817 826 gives 34.2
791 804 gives 35.8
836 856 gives 35.2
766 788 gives 31.7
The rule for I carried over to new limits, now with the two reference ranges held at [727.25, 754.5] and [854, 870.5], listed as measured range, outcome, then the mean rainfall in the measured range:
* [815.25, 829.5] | -0.12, 33.6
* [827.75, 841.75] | -0.14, 34.5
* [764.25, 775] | 0.06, 27.8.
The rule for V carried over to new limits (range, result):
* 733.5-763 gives 25.9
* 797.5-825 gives 34.7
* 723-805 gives 30.2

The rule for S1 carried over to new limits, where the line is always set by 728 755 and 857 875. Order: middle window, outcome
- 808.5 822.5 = -2.8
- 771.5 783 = -1.5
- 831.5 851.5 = -4.8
